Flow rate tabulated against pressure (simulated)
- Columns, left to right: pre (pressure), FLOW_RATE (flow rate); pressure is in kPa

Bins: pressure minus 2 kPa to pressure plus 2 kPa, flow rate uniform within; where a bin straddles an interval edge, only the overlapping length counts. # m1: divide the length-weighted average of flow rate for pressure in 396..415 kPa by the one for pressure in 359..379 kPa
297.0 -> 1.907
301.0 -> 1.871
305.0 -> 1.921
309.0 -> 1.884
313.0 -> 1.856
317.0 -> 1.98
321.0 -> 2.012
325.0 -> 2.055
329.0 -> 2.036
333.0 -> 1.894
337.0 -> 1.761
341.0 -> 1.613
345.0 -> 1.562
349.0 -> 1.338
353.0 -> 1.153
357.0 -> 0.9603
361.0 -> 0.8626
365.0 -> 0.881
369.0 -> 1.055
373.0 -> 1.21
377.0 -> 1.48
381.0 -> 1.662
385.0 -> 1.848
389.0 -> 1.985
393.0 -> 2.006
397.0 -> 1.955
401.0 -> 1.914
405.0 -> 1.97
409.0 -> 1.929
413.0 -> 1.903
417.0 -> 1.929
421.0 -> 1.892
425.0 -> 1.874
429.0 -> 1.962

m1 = 1.76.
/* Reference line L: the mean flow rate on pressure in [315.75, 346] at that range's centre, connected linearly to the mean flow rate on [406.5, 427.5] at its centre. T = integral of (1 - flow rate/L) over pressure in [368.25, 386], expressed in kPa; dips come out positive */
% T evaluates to 4.1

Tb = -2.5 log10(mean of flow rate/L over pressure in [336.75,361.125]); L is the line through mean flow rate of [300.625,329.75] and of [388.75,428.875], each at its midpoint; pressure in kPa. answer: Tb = 0.42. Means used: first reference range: 1.95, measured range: 1.33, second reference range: 1.93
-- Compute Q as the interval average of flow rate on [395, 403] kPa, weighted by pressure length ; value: 1.93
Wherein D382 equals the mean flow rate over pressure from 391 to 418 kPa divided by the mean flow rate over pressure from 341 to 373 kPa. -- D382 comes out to 1.69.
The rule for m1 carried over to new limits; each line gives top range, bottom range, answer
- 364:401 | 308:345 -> 0.85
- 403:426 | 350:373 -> 1.88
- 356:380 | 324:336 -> 0.56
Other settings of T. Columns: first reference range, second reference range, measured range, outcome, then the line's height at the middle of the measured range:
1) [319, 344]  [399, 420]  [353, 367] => 7.1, 1.9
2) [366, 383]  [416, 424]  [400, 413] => -1.5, 1.73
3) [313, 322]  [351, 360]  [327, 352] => -4.4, 1.43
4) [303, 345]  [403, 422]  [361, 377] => 6.9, 1.91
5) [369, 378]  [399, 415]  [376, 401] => -4.5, 1.56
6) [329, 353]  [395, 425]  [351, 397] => 9.9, 1.77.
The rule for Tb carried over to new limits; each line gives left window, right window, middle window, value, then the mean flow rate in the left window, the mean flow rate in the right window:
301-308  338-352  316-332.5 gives -0.18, 1.9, 1.5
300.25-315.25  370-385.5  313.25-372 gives 0.13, 1.89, 1.49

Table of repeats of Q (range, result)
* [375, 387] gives 1.66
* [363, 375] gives 1.05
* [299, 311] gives 1.89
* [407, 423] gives 1.91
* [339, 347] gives 1.59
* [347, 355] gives 1.25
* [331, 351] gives 1.63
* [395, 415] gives 1.93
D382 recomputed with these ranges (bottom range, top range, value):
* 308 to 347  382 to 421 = 1.03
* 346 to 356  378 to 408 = 1.52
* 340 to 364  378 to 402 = 1.54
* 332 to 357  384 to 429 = 1.29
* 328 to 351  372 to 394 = 1.01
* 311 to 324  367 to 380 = 0.65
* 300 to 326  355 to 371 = 0.48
